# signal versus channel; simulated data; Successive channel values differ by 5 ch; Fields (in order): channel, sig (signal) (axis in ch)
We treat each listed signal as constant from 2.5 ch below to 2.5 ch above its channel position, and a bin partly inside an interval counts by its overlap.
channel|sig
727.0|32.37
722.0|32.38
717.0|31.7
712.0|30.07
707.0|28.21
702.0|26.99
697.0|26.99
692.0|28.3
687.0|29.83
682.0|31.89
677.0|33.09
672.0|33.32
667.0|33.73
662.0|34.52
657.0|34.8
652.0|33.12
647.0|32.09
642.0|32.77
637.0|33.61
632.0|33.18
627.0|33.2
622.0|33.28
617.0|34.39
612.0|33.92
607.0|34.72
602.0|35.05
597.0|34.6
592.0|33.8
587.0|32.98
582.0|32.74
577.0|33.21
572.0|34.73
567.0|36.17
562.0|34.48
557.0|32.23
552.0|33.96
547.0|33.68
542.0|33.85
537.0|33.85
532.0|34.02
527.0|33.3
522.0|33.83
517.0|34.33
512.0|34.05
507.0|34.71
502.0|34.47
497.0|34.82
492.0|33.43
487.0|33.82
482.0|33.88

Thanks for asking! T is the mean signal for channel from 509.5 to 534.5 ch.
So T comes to 33.9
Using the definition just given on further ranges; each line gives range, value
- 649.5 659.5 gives 34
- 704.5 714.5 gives 29.1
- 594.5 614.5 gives 34.6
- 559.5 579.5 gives 34.6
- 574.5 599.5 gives 33.5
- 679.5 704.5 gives 28.8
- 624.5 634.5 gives 33.2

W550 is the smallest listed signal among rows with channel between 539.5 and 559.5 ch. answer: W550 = 32.23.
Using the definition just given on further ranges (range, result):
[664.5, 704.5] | 26.99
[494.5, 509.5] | 34.47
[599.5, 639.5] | 33.18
